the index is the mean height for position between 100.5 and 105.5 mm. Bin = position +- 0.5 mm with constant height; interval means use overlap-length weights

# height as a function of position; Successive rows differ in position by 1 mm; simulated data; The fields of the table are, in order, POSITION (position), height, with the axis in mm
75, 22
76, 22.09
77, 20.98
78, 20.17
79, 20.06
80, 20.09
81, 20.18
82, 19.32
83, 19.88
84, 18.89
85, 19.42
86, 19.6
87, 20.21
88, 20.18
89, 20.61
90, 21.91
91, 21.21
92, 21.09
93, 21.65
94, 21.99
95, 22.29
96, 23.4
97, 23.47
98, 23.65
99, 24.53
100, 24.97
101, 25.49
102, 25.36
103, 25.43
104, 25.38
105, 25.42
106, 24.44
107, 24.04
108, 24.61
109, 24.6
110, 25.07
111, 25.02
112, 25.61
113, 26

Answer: 25.4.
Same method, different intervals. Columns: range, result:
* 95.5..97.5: 23.4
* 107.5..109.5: 24.6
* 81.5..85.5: 19.4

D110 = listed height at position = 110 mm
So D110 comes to 25.07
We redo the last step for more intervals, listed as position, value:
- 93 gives 21.65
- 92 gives 21.09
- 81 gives 20.18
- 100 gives 24.97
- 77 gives 20.98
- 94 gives 21.99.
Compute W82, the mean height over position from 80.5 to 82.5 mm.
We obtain 19.8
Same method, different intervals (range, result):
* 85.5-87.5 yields 19.9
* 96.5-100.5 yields 24.2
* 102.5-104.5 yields 25.4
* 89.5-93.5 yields 21.5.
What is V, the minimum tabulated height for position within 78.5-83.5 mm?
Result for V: 19.32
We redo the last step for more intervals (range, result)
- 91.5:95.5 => 21.09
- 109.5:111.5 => 25.02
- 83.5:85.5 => 18.89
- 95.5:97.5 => 23.4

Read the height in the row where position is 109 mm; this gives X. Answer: 24.6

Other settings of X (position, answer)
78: 20.17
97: 23.47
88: 20.18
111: 25.02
